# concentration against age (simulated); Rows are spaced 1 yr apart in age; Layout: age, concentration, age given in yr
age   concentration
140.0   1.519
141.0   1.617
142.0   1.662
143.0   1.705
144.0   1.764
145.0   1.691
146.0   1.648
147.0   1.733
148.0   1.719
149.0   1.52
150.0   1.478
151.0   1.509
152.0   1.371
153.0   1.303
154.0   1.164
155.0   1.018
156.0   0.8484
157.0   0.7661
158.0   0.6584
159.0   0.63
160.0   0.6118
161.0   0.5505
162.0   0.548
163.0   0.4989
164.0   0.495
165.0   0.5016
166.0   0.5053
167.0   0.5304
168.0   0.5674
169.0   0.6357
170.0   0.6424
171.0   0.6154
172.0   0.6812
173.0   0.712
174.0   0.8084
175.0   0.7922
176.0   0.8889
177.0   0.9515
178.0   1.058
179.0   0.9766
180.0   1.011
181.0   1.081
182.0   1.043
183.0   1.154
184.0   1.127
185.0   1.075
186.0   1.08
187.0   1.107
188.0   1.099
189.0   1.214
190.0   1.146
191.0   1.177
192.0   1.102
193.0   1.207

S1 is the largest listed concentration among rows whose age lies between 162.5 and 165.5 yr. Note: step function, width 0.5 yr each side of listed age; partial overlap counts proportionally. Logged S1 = 0.5016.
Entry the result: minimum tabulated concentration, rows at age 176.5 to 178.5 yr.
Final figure 0.9515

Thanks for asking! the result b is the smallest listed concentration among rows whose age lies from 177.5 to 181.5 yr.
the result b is 0.9766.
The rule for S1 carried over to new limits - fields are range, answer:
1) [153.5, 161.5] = 1.164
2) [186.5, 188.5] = 1.107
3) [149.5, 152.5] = 1.509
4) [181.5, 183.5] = 1.154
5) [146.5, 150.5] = 1.733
